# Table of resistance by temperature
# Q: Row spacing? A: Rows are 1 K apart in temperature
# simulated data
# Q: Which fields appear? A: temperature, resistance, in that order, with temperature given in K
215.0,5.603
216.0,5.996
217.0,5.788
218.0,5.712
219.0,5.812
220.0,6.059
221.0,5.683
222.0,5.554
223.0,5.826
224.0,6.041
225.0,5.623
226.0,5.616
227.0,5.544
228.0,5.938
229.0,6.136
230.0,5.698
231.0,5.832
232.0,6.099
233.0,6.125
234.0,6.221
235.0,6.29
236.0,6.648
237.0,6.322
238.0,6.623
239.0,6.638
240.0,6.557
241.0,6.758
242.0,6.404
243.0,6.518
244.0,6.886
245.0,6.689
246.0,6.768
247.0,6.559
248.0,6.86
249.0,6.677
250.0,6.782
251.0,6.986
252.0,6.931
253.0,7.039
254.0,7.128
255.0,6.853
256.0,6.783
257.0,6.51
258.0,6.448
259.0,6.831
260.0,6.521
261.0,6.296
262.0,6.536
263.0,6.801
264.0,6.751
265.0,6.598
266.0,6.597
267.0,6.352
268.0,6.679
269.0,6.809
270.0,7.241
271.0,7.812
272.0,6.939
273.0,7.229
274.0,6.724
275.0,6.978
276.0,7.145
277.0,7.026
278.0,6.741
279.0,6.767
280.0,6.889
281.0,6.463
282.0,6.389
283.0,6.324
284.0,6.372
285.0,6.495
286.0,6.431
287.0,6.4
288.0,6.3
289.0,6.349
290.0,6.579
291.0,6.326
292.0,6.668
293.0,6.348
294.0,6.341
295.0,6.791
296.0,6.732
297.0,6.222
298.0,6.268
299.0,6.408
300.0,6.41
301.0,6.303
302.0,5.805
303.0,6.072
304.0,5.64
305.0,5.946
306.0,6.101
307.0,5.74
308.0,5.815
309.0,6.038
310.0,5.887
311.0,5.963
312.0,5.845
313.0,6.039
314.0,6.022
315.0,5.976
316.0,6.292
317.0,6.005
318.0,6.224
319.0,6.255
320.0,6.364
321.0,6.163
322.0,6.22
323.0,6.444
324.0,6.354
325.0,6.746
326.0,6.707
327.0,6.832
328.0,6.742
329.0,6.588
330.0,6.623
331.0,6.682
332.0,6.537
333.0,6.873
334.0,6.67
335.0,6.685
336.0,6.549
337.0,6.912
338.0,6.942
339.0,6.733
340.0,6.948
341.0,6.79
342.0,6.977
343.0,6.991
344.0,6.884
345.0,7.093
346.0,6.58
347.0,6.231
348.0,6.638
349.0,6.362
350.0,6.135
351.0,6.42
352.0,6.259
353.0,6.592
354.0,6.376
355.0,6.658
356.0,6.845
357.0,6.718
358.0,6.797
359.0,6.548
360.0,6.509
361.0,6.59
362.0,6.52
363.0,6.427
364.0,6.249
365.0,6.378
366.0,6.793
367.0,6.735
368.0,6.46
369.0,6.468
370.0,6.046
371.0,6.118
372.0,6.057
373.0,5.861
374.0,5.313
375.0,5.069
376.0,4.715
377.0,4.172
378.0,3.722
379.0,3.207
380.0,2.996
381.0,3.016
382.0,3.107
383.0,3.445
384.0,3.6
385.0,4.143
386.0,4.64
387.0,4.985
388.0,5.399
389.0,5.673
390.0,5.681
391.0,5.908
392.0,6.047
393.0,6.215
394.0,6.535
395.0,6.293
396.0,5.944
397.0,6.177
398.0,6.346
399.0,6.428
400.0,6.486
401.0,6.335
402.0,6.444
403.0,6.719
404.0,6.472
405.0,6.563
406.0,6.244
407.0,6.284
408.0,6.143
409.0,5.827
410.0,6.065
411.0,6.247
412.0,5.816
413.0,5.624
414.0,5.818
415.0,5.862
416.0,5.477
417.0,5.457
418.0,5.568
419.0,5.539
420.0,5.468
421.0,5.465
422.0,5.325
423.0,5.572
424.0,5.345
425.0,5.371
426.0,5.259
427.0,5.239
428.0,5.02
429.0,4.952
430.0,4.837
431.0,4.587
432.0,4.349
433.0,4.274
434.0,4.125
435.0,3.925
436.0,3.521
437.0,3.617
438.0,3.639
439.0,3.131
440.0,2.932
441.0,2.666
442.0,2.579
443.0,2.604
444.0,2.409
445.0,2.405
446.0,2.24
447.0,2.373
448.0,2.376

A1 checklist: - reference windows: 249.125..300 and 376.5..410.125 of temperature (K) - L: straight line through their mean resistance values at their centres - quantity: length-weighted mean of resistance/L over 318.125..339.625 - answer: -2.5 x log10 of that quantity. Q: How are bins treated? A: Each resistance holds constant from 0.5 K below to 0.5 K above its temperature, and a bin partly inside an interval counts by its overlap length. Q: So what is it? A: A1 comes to -0.09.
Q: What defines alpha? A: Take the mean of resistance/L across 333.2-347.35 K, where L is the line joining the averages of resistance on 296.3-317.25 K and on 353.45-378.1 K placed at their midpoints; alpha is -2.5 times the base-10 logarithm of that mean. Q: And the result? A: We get -0.12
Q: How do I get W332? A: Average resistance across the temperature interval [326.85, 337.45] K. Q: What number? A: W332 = 6.69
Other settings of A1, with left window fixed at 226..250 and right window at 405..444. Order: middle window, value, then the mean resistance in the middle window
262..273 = -0.121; 6.86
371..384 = 0.226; 4.27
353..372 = -0.207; 6.5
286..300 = -0.089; 6.44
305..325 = -0.064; 6.1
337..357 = -0.208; 6.66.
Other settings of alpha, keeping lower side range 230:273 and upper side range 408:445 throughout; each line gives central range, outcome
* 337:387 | -0.08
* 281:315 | -0.02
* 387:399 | -0.18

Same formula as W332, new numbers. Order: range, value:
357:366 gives 6.53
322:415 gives 6.06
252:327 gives 6.47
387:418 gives 6.06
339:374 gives 6.52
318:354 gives 6.61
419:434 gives 5.06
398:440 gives 5.36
